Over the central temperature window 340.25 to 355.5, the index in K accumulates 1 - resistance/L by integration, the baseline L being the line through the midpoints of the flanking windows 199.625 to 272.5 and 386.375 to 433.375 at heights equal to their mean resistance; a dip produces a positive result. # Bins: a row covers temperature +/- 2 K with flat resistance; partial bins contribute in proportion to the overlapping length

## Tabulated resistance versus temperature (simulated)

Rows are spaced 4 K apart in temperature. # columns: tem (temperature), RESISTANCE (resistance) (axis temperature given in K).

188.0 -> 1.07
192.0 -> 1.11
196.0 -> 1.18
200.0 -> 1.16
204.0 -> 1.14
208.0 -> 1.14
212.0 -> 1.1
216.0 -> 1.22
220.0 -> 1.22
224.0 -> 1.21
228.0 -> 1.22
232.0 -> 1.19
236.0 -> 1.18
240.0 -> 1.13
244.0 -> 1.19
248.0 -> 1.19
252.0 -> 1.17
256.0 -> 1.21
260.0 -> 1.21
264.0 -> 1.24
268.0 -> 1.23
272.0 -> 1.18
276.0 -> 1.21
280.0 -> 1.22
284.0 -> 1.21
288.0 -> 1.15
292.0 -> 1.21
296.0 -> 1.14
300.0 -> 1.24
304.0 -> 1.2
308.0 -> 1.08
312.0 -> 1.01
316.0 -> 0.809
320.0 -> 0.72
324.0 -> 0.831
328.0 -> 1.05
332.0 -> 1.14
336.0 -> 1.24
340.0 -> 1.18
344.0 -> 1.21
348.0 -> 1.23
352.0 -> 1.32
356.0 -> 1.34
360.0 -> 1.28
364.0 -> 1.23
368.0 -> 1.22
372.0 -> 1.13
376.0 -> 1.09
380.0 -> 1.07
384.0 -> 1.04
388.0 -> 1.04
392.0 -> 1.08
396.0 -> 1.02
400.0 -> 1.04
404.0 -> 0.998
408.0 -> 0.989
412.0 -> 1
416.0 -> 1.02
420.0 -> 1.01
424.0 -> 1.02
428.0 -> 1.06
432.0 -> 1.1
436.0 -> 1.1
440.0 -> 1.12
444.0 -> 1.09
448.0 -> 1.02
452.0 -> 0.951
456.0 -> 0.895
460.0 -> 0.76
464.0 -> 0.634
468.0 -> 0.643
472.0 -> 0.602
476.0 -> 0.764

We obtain -2.4 K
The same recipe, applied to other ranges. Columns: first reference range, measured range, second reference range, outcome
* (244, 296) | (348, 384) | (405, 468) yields -4.41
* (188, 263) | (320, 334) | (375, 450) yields 1.76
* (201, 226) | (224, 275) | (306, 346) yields -3.23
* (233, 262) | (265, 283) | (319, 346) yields -1.03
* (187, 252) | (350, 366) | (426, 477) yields -4.45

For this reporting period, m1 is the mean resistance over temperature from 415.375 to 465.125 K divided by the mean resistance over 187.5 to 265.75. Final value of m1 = 0.8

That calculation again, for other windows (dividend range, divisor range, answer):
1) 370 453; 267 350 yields 0.94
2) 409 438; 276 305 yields 0.87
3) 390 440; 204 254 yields 0.88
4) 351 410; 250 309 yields 0.94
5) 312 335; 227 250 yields 0.79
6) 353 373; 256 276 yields 1.03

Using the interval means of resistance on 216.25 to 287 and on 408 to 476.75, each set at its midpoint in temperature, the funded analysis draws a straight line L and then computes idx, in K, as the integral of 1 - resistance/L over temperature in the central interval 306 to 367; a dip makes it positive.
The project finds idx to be -2.0 K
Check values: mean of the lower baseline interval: 1.2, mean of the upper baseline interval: 0.934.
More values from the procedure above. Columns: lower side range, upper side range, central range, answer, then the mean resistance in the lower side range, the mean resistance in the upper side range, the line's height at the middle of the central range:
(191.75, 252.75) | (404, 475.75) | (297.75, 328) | 2.5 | 1.17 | 0.939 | 1.08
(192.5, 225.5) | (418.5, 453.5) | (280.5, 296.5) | -0.8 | 1.17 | 1.05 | 1.13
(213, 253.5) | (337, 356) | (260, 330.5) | 6.6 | 1.19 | 1.25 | 1.22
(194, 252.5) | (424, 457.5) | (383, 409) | 1.0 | 1.18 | 1.04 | 1.07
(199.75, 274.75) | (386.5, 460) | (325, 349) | -1.3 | 1.19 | 1.02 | 1.1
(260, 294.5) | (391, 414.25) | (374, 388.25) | -0.2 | 1.21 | 1.02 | 1.05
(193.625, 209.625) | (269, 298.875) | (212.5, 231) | -0.7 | 1.15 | 1.19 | 1.16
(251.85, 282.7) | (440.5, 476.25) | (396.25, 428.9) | -3.3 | 1.21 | 0.833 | 0.924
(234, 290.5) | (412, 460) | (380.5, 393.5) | 0.2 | 1.19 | 1.02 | 1.07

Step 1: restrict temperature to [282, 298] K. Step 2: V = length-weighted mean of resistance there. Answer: 1.18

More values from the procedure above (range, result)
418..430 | 1.03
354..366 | 1.28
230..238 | 1.19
